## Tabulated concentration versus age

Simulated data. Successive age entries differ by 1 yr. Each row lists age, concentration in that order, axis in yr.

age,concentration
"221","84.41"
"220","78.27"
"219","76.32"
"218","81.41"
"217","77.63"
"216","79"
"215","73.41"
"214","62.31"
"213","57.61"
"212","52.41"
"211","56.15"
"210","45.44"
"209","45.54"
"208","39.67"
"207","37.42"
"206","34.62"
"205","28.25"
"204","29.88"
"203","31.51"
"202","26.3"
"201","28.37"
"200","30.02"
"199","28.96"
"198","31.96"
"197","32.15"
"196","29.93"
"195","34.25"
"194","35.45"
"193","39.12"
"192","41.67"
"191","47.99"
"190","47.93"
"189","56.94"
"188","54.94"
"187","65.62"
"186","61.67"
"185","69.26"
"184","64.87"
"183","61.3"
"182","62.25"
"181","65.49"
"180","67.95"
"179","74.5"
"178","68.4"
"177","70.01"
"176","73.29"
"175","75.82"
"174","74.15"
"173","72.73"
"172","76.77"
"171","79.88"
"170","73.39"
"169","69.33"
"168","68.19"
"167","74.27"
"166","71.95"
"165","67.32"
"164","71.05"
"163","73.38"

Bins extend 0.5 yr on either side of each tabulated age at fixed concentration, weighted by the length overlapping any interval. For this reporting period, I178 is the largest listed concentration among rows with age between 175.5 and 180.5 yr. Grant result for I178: 74.5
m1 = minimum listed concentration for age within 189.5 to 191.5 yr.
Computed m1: 47.93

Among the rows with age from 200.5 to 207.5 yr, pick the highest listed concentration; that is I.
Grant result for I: 37.42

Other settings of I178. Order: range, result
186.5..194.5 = 65.62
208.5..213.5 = 57.61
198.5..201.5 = 30.02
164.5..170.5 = 74.27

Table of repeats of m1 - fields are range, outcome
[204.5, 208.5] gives 28.25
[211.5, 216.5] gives 52.41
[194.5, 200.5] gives 28.96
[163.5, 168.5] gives 67.32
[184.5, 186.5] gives 61.67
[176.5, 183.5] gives 61.3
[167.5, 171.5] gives 68.19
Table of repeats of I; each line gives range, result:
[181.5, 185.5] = 69.26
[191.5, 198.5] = 41.67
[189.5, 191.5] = 47.99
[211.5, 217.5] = 79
